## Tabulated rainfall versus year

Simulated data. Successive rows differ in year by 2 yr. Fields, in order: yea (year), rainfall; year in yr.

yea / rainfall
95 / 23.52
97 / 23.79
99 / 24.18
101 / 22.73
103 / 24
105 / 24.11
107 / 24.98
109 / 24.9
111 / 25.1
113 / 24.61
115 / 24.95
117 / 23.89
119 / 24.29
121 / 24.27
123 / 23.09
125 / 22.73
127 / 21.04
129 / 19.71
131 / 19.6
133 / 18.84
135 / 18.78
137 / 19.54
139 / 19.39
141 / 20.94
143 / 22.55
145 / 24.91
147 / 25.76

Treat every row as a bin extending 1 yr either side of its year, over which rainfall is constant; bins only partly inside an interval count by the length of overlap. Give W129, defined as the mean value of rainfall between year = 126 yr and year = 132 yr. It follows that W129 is 20.1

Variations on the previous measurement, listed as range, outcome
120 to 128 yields 22.8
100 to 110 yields 24.1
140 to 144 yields 21.7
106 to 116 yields 24.9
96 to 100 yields 24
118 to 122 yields 24.3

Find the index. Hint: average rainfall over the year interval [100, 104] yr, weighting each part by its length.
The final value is 23.4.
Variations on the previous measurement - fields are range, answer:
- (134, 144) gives 20.2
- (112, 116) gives 24.8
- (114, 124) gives 24.1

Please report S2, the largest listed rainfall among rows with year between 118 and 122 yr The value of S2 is 24.29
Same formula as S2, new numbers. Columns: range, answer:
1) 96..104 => 24.18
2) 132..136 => 18.84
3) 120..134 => 24.27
